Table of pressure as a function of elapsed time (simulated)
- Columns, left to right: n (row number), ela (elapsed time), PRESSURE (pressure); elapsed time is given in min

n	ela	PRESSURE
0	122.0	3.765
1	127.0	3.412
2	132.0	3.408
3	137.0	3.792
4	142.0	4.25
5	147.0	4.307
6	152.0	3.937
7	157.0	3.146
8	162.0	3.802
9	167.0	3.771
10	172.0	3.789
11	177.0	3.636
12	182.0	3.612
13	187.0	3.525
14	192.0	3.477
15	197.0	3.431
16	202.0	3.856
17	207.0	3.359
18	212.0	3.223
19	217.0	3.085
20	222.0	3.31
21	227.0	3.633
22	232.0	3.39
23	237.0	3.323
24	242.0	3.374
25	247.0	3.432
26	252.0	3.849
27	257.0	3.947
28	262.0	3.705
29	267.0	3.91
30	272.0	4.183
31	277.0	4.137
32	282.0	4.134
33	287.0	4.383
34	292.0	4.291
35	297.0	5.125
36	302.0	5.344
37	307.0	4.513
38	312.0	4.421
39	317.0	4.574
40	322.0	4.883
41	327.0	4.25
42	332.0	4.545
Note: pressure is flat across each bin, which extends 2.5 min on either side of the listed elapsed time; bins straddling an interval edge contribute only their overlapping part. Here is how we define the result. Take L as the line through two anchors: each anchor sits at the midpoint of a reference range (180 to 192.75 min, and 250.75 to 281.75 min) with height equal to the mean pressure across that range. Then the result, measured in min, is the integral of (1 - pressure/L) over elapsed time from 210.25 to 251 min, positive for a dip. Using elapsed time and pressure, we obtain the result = 4.5 min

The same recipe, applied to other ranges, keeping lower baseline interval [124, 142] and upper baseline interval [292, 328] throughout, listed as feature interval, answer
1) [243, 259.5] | 2.5 min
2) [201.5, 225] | 4.5 min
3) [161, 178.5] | 0.5 min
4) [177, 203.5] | 2.8 min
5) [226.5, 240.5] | 2.8 min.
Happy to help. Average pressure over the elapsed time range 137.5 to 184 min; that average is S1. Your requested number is 3.81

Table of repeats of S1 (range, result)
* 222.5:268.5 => 3.6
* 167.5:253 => 3.49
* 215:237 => 3.36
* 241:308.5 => 4.18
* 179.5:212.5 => 3.51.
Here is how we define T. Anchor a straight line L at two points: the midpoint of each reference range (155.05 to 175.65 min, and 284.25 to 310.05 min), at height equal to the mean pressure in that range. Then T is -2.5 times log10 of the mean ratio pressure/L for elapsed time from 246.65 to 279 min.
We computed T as 0.14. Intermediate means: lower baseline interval 3.64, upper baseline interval 4.72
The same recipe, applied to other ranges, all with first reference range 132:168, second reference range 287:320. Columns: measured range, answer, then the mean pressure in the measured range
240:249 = 0.269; 3.4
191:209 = 0.162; 3.54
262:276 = 0.128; 4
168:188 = 0.093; 3.66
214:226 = 0.283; 3.25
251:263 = 0.153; 3.85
